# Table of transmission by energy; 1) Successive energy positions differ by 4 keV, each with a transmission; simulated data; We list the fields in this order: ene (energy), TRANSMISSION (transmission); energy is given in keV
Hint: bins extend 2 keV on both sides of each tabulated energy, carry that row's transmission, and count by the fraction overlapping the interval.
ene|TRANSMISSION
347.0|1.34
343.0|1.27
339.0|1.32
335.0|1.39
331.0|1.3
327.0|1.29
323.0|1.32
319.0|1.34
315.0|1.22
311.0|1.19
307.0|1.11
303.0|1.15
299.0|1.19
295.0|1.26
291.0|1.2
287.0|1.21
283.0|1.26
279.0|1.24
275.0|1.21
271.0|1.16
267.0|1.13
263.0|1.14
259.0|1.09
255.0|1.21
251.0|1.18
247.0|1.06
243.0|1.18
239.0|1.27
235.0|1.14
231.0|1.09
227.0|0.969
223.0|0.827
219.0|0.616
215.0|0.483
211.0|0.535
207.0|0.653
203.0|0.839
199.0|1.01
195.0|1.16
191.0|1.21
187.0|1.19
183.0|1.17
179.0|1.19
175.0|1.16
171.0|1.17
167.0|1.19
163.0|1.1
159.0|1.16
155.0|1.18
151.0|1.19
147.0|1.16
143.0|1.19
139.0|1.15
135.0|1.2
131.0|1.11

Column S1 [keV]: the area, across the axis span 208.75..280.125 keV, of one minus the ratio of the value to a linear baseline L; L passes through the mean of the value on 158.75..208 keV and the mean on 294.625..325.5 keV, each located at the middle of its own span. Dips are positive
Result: 8.35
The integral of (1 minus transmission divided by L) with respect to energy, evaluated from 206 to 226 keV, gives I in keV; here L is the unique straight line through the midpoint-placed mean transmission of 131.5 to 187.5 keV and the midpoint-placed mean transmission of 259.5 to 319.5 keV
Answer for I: 9.2 keV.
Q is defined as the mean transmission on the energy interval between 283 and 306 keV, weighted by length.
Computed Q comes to 1.2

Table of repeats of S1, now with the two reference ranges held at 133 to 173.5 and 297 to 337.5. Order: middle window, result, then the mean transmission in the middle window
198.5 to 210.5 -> 4.22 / 0.775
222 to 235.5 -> 2.26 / 1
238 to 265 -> 1.34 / 1.16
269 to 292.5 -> 0.36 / 1.21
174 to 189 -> 0.05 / 1.18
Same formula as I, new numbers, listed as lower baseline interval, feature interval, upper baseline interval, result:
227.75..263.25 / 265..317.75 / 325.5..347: 1.49 keV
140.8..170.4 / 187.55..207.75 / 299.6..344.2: 3.06 keV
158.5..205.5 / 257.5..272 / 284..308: 0.55 keV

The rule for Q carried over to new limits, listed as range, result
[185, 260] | 0.983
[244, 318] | 1.18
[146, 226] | 1.01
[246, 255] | 1.15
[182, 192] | 1.19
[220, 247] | 1.06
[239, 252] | 1.16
